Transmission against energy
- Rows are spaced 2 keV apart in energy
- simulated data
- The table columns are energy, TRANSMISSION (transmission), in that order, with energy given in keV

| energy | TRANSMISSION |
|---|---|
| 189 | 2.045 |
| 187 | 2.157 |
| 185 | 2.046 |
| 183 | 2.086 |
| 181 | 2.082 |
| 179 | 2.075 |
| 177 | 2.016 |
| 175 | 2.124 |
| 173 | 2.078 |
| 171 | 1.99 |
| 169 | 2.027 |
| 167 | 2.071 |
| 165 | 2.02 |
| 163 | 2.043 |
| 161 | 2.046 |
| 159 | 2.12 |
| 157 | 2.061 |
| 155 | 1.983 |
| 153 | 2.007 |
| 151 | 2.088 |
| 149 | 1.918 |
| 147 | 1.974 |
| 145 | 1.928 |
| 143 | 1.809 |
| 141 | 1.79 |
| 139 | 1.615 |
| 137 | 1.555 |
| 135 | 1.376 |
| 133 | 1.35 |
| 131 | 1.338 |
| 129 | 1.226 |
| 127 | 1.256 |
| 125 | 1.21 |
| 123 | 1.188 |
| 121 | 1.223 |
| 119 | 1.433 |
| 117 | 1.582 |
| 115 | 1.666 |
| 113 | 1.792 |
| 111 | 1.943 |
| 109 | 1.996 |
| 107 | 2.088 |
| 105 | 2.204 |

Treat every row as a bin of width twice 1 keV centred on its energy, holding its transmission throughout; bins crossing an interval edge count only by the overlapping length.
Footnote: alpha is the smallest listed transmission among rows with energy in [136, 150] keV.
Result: 1.555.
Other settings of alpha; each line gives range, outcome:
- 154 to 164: 1.983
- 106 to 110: 1.996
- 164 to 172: 1.99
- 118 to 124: 1.188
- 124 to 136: 1.21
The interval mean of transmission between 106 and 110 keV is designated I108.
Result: 2.04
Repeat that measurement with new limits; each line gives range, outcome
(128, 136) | 1.32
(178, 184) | 2.08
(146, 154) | 2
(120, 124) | 1.21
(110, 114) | 1.87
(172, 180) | 2.07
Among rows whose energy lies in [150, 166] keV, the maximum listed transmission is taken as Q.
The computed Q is 2.12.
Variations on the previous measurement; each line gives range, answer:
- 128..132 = 1.338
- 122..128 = 1.256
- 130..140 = 1.615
